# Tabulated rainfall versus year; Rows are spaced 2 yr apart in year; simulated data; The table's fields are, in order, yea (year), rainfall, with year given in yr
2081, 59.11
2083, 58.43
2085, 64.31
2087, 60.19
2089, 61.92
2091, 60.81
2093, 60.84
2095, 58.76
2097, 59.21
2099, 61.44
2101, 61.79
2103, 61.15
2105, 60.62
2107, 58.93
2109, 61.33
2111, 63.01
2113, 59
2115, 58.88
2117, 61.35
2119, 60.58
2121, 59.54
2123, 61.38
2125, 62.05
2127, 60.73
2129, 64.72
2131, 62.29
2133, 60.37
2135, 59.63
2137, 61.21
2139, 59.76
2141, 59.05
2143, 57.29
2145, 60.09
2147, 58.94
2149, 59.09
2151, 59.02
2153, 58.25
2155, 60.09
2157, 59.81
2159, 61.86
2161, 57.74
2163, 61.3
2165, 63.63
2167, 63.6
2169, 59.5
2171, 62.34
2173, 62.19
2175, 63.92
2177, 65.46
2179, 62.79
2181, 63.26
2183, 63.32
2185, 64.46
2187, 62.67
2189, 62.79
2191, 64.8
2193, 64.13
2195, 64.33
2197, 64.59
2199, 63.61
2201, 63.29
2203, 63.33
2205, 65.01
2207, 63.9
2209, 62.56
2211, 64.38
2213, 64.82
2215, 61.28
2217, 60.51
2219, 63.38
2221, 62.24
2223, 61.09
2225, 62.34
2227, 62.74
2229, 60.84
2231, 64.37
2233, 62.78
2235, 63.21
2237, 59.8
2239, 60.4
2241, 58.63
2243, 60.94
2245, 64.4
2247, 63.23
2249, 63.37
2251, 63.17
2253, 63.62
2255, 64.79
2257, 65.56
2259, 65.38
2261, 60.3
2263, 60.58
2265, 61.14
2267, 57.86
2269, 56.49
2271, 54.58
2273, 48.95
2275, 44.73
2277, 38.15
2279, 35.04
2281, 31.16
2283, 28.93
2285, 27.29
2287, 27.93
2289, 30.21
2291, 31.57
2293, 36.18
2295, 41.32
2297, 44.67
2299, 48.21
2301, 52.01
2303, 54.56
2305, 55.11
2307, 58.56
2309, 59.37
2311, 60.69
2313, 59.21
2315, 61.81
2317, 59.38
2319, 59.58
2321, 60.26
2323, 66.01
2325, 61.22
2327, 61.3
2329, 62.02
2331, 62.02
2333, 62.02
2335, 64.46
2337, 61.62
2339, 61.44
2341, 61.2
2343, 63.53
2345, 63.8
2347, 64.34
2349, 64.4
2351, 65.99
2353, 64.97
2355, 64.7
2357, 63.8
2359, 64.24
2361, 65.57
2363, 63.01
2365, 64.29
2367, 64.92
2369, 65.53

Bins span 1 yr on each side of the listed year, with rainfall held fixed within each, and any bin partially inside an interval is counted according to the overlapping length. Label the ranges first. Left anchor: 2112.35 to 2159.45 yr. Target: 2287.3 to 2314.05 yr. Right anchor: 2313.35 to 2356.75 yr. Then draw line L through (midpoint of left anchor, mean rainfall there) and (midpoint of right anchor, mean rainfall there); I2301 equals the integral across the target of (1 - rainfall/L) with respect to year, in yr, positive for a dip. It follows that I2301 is 6.1 yr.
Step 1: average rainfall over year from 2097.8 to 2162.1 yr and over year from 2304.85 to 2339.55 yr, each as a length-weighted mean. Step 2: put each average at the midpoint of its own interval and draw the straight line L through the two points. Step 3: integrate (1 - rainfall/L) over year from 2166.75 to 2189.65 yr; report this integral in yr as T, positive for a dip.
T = -0.94 yr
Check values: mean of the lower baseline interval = 60.3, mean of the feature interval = 63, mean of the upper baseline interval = 61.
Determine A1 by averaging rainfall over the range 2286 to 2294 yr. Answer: 31.5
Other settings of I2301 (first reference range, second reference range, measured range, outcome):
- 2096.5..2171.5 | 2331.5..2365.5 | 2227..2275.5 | 1.3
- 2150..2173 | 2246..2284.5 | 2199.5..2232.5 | -3.4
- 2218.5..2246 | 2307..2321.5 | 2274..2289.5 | 7.1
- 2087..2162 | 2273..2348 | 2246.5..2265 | -3.0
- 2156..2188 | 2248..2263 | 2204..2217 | -0.1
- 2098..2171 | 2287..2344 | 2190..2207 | -1.6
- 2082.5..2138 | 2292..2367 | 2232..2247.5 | -0.4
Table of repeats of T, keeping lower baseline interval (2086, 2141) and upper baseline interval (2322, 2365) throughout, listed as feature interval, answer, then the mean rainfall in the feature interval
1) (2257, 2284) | 5.4 yr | 50.1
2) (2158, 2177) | -0.2 yr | 62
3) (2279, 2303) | 9.9 yr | 37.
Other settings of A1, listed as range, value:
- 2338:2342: 61.3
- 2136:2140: 60.5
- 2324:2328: 61.3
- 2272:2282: 39.6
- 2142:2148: 58.8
